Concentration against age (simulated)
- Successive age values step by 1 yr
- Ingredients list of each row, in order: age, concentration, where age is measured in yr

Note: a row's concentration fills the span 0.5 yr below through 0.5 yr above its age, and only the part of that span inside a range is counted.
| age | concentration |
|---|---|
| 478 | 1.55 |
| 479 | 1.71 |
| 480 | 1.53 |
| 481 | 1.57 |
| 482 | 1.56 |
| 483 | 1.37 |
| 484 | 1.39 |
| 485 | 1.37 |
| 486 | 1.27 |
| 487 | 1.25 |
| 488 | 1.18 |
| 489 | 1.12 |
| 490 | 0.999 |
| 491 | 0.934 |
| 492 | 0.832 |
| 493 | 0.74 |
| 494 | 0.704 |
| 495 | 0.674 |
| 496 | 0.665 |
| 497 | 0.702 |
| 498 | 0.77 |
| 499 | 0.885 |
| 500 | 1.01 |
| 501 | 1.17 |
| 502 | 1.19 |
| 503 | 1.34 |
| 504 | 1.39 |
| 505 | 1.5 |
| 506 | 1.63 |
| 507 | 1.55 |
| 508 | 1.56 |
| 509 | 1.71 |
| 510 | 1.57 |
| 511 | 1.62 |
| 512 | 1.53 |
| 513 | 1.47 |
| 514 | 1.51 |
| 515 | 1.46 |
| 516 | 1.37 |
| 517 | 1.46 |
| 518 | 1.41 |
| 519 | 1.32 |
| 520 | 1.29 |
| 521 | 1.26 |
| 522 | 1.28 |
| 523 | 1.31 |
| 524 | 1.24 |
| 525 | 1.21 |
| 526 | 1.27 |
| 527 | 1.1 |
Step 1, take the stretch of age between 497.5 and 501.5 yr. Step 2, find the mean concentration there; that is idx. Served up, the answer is 0.959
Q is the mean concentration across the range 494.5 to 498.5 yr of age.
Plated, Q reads 0.703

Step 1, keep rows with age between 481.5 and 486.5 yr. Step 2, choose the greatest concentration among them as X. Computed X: 1.56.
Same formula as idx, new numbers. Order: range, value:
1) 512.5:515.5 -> 1.48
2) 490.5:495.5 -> 0.777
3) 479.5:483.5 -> 1.51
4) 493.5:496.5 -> 0.681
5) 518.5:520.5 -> 1.31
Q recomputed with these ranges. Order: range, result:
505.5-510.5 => 1.6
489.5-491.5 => 0.967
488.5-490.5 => 1.06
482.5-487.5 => 1.33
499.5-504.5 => 1.22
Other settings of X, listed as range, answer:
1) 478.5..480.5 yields 1.71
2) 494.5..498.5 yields 0.77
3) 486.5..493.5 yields 1.25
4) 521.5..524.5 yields 1.31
